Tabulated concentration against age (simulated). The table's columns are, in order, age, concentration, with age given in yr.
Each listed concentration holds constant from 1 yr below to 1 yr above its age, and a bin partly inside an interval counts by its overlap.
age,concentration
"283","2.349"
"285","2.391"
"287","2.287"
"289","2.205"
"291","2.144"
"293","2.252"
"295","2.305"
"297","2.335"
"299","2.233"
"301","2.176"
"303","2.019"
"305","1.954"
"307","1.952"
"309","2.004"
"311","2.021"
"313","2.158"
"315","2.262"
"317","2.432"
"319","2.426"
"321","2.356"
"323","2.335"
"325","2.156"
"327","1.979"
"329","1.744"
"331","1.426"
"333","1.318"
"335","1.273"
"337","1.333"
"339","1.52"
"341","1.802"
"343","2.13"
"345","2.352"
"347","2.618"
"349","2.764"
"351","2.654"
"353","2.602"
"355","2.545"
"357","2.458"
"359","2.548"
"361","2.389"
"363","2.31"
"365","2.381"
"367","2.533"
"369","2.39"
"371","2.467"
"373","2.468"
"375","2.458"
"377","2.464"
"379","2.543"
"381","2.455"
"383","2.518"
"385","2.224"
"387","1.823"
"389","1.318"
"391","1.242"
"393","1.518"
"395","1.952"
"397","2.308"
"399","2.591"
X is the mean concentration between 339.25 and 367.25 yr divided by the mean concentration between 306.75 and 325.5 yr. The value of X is 1.08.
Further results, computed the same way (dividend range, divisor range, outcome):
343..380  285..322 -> 1.13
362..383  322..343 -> 1.43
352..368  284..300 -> 1.09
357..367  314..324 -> 1.03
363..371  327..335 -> 1.59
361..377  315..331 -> 1.13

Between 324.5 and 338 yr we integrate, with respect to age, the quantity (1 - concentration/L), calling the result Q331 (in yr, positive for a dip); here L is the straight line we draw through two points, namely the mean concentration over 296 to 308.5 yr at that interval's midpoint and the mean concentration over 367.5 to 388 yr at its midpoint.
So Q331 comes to 3.83 yr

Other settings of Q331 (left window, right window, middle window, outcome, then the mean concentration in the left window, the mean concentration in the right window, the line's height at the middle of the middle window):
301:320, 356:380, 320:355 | 3.9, 2.14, 2.45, 2.29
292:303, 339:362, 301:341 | 6.5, 2.24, 2.4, 2.31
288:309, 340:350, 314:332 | 1.0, 2.15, 2.33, 2.25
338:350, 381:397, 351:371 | -3.8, 2.2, 1.87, 2.07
